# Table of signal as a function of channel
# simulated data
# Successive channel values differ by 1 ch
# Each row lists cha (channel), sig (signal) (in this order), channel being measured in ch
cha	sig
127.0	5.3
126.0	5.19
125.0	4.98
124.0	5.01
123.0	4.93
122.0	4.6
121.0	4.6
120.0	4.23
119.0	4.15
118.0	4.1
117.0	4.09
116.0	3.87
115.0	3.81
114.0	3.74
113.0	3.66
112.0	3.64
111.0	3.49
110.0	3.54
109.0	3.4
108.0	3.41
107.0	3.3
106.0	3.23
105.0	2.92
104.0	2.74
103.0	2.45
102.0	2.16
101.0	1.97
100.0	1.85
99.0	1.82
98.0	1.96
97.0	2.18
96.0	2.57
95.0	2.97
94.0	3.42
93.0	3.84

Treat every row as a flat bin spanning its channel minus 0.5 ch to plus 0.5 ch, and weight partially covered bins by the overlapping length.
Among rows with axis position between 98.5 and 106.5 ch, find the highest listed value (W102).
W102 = 3.23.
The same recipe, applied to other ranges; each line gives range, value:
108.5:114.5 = 3.74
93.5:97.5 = 3.42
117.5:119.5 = 4.15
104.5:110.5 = 3.54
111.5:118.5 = 4.1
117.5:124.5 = 5.01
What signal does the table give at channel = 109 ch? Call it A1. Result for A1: 3.4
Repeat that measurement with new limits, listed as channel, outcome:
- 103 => 2.45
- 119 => 4.15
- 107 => 3.3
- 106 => 3.23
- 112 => 3.64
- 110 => 3.54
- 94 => 3.42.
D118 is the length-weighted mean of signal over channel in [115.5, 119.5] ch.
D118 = 4.05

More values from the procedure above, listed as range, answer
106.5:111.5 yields 3.43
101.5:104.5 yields 2.45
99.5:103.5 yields 2.11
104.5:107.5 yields 3.15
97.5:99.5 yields 1.89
